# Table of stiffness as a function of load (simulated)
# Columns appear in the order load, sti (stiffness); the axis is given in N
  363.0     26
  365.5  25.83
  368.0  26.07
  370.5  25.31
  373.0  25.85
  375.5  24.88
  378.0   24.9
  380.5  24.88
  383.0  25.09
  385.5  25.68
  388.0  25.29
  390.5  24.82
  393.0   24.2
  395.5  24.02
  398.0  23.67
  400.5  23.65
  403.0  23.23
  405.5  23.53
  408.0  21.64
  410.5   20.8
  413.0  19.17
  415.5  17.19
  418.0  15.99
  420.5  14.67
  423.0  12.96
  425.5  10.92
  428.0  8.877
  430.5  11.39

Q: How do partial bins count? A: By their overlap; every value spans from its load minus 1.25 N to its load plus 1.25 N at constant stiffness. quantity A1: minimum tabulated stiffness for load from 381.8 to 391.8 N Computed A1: 24.82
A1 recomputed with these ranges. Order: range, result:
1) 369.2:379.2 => 24.88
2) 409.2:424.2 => 12.96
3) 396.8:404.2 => 23.23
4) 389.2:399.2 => 23.67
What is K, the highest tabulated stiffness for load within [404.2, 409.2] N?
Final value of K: 23.53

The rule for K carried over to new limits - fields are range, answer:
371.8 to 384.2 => 25.85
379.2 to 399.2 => 25.68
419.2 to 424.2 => 14.67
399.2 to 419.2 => 23.65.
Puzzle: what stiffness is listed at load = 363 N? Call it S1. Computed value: 26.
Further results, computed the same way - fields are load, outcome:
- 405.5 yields 23.53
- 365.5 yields 25.83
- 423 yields 12.96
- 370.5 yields 25.31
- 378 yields 24.9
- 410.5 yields 20.8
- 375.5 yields 24.88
